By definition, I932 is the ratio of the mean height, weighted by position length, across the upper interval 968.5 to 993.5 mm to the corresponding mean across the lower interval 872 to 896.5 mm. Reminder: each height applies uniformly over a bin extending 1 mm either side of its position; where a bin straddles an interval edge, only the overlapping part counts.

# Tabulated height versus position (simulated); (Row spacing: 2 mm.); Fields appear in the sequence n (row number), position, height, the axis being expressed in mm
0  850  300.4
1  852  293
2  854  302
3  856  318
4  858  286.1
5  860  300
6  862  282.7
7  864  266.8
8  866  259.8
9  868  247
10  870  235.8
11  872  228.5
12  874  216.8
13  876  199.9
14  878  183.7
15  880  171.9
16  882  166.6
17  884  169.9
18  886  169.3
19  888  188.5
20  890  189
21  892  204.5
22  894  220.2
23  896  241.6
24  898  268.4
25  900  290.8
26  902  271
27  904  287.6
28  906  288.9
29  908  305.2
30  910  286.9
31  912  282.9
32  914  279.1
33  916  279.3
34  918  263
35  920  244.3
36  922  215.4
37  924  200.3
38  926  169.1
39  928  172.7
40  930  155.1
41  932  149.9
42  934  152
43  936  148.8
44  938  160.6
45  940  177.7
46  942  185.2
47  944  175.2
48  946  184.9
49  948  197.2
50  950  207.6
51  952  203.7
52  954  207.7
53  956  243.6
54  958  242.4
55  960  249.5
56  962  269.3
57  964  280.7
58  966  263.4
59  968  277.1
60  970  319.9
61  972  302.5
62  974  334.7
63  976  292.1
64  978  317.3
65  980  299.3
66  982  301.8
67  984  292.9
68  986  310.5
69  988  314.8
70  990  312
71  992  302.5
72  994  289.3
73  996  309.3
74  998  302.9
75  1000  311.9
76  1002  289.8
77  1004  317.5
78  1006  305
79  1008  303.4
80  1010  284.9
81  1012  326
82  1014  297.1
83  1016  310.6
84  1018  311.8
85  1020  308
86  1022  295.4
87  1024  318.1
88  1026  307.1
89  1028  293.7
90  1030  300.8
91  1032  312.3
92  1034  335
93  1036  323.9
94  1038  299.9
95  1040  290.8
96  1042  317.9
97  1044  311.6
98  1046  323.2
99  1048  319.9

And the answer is 1.58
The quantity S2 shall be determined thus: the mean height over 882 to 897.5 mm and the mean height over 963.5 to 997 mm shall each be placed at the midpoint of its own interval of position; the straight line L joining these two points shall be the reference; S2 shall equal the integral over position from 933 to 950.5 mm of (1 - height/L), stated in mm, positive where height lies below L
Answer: 5.6 mm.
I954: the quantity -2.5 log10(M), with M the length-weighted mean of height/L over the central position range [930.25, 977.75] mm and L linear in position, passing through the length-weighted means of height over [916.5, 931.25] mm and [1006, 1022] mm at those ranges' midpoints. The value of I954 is 0.06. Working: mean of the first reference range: 205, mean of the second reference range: 305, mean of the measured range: 227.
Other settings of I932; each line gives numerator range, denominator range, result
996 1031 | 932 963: 1.54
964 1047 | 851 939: 1.32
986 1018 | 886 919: 1.19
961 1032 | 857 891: 1.37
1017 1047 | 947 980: 1.17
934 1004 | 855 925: 1.07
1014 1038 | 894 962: 1.38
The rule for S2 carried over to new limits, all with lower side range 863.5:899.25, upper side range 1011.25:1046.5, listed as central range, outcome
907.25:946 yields 5.0 mm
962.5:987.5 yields -2.3 mm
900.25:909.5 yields -2.4 mm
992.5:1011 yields -0.6 mm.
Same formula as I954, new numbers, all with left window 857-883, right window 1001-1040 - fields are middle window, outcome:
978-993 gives -0.06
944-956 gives 0.33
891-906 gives -0.04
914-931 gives 0.20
